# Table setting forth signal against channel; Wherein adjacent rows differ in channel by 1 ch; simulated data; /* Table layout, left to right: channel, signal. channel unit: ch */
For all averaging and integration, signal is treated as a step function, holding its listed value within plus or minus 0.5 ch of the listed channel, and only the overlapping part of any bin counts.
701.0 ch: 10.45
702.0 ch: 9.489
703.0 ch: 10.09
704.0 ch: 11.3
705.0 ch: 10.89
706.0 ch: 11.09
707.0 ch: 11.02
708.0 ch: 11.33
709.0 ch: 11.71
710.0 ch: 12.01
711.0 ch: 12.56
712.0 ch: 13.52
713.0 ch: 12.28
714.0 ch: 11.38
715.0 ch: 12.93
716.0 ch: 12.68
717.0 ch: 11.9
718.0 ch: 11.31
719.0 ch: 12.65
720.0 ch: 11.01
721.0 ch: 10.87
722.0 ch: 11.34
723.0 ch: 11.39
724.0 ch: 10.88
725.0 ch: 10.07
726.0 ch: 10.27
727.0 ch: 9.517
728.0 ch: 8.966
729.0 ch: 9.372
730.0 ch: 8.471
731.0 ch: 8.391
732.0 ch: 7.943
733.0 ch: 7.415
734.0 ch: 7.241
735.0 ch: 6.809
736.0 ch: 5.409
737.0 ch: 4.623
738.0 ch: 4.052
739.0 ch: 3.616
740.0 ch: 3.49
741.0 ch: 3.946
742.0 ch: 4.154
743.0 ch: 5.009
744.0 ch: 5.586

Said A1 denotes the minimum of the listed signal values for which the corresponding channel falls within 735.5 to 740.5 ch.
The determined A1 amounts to 3.49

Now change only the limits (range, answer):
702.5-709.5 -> 10.09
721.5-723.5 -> 11.34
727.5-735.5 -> 6.809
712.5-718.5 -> 11.31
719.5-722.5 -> 10.87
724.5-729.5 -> 8.966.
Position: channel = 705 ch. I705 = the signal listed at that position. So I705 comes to 10.89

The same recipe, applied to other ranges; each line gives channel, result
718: 11.31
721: 10.87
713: 12.28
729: 9.372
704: 11.3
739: 3.616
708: 11.33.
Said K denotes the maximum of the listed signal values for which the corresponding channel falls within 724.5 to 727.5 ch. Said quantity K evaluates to 10.27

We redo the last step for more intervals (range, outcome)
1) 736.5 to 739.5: 4.623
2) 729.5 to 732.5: 8.471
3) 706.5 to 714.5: 13.52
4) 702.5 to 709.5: 11.71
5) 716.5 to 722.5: 12.65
